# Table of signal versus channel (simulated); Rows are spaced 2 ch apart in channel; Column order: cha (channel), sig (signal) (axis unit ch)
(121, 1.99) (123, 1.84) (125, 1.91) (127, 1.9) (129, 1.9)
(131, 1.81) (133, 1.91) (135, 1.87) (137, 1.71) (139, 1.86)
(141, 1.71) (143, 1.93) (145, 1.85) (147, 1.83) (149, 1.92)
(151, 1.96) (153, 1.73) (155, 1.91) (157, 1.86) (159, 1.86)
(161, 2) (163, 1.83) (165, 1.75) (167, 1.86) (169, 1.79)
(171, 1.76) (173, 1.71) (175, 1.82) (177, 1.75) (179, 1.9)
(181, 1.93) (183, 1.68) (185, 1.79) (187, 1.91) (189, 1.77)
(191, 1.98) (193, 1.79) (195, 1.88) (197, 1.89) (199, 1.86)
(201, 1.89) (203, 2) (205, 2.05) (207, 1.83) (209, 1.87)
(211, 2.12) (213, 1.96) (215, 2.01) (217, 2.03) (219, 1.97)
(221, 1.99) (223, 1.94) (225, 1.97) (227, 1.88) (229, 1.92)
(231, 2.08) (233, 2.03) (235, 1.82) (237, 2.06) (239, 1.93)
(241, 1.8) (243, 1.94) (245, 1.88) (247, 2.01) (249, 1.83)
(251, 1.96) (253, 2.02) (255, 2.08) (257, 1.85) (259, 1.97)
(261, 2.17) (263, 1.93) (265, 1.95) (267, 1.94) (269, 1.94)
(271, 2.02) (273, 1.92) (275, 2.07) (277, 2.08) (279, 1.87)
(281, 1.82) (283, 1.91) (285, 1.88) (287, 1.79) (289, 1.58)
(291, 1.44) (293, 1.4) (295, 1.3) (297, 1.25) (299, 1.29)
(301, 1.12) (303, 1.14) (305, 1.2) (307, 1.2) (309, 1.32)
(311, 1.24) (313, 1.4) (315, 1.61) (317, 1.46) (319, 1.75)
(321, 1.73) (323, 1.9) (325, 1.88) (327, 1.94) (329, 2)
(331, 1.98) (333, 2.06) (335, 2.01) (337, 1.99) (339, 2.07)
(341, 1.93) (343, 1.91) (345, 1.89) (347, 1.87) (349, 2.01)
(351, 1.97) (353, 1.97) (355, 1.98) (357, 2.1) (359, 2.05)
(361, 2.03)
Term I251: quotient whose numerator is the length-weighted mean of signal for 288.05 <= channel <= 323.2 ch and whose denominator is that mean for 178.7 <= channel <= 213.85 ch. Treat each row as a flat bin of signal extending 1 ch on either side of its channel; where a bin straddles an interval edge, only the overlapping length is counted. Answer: 0.7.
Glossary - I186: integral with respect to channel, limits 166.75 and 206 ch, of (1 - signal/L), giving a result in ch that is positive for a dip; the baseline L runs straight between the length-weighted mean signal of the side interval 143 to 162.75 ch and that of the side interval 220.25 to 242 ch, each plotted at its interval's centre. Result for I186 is 1.2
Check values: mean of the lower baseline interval 1.88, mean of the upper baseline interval 1.95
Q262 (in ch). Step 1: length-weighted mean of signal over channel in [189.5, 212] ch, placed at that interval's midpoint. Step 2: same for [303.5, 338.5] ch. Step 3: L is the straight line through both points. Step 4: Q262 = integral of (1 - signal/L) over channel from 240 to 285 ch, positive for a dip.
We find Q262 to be -3.82 ch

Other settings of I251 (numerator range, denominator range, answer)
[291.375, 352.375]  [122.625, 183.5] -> 0.90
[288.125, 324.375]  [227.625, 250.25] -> 0.73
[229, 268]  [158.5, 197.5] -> 1.07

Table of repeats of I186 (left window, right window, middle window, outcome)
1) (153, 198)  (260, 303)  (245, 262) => -2.1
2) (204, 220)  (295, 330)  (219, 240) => -0.8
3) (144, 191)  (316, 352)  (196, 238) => -2.3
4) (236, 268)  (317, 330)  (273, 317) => 8.4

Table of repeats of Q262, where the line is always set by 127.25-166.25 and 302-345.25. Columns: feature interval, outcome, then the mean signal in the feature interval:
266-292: -1.8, 1.87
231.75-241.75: -0.9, 1.94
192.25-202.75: -0.4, 1.87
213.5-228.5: -1.5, 1.97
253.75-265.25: -1.5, 1.99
